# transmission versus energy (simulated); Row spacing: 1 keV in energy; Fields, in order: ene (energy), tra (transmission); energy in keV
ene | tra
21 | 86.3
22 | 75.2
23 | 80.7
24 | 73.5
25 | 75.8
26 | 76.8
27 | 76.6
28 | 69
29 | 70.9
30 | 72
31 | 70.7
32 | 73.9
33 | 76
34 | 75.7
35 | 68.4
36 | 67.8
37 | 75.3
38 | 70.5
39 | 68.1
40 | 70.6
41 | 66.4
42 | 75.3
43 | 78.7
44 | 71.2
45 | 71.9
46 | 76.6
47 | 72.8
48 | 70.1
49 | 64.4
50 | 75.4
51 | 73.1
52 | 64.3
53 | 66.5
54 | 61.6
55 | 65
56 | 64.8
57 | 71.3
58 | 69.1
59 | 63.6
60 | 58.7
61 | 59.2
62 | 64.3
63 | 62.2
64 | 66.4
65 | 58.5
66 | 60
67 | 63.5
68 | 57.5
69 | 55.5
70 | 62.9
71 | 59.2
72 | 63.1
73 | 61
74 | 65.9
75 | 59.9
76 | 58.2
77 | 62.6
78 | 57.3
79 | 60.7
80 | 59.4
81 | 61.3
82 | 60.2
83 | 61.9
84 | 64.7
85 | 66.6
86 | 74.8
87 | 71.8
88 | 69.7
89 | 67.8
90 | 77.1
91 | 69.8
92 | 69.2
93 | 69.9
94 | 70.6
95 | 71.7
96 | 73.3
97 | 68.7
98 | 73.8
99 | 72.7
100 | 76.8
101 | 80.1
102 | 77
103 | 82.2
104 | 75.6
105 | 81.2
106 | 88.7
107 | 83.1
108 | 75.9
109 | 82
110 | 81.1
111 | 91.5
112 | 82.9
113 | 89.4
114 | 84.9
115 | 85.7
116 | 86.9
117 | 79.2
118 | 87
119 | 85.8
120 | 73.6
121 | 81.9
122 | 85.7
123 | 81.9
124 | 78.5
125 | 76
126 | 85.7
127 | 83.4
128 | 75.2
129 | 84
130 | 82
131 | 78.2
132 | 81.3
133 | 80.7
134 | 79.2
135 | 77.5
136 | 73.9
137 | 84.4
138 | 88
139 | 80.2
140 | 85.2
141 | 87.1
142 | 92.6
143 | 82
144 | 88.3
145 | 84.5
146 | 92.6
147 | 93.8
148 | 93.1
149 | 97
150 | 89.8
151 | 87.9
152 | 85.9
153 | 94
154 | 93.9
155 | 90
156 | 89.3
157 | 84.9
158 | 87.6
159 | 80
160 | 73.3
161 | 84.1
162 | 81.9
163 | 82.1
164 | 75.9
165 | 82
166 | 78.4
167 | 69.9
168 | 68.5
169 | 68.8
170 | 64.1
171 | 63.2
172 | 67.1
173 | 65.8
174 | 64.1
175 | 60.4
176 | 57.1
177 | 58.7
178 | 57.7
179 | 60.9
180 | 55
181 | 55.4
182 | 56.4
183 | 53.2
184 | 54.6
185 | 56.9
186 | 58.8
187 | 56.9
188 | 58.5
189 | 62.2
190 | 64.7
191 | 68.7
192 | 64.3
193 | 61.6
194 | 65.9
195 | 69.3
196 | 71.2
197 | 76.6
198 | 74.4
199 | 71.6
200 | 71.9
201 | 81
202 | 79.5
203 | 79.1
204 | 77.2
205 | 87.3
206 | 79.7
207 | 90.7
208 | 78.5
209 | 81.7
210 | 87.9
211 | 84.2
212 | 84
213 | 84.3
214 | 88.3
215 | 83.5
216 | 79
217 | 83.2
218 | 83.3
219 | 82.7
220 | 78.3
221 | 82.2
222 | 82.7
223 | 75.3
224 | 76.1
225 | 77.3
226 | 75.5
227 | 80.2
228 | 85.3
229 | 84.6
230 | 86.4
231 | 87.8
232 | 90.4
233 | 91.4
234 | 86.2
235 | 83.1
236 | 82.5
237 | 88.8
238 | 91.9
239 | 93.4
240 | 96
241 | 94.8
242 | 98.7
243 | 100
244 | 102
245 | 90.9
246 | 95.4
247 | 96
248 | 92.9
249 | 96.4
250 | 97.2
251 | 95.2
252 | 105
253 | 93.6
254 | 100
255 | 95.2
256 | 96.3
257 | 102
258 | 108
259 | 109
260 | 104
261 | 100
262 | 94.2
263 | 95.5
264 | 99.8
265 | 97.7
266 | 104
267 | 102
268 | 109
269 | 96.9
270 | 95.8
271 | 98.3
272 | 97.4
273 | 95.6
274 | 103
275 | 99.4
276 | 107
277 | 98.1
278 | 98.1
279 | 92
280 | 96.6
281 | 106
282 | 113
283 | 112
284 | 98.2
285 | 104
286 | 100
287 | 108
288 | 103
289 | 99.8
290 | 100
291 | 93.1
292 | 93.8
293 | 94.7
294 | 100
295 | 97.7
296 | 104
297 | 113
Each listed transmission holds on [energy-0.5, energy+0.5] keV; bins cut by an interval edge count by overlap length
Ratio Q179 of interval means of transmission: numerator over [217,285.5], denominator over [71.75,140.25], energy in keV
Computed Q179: 1.25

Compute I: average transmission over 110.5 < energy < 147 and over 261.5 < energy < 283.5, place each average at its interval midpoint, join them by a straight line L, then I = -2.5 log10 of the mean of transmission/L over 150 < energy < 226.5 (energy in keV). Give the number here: 0.22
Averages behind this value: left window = 83.4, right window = 101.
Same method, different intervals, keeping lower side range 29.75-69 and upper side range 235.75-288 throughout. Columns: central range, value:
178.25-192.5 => 0.43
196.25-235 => 0.13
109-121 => -0.09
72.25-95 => 0.12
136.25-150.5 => -0.08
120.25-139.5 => -0.01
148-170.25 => 0.02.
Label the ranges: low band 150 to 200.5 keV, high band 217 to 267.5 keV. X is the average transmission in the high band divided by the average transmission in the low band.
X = 1.3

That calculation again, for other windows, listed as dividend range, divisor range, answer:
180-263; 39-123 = 1.17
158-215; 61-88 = 1.14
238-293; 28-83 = 1.50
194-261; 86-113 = 1.14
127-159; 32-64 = 1.24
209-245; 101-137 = 1.05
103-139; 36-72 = 1.23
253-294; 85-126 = 1.28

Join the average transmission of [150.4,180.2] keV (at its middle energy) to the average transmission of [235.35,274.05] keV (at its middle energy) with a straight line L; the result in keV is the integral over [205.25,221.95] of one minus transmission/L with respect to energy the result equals 0.73 keV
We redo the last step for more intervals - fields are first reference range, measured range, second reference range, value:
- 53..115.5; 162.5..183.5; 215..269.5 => 4.4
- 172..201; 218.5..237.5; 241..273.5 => 0.2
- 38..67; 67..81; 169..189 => 1.2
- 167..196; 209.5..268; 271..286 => -4.2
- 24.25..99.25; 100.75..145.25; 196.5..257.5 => -4.6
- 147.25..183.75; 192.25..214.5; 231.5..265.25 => 1.6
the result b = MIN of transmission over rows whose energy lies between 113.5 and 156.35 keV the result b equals 73.6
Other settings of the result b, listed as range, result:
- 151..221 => 53.2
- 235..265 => 82.5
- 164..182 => 55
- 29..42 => 66.4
